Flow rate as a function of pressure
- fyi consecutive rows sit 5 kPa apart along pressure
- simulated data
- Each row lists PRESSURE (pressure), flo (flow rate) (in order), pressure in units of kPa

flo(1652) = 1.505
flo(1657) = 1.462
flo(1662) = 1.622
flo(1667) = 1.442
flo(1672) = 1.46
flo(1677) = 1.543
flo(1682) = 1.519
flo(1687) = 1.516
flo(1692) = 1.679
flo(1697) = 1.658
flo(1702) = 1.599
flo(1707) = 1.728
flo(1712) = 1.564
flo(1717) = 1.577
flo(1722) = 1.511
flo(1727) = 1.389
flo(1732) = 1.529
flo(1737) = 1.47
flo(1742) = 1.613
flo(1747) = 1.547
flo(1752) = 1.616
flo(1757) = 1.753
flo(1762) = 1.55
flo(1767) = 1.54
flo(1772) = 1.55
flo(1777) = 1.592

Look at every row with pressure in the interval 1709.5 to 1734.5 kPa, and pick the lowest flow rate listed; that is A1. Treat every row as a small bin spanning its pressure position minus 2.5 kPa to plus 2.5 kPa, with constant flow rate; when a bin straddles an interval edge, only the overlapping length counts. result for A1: 1.389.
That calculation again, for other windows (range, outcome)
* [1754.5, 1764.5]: 1.55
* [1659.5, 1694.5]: 1.442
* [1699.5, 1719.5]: 1.564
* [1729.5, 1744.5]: 1.47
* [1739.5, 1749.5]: 1.547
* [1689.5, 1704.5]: 1.599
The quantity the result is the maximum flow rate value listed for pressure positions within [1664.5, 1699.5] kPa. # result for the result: 1.679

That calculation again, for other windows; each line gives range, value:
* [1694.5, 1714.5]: 1.728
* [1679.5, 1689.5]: 1.519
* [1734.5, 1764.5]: 1.753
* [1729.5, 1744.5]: 1.613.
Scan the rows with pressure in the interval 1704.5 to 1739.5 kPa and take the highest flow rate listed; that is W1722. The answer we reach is 1.728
